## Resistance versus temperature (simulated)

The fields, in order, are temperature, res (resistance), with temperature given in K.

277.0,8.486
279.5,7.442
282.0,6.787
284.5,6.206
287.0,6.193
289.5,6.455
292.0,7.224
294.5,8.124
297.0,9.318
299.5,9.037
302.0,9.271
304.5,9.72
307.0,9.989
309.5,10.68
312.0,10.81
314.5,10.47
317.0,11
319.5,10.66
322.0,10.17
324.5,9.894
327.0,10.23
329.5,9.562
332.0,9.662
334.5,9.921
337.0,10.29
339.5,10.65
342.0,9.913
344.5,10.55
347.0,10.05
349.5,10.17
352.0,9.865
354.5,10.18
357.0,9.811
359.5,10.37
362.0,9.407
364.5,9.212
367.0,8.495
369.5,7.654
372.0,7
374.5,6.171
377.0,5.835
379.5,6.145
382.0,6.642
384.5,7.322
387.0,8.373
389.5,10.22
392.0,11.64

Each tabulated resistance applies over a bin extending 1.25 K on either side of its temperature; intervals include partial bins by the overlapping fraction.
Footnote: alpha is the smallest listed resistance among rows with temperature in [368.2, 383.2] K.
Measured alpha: 5.835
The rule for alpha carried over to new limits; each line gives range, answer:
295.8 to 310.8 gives 9.037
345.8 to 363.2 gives 9.407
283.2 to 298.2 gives 6.193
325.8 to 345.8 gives 9.562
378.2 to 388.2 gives 6.145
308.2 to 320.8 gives 10.47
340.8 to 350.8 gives 9.913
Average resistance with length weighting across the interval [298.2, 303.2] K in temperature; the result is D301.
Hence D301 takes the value 9.15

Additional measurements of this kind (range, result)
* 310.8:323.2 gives 10.6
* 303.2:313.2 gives 10.3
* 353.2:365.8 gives 9.79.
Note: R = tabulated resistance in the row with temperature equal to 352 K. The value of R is 9.865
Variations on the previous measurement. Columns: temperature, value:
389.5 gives 10.22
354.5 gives 10.18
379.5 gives 6.145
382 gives 6.642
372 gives 7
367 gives 8.495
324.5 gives 9.894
